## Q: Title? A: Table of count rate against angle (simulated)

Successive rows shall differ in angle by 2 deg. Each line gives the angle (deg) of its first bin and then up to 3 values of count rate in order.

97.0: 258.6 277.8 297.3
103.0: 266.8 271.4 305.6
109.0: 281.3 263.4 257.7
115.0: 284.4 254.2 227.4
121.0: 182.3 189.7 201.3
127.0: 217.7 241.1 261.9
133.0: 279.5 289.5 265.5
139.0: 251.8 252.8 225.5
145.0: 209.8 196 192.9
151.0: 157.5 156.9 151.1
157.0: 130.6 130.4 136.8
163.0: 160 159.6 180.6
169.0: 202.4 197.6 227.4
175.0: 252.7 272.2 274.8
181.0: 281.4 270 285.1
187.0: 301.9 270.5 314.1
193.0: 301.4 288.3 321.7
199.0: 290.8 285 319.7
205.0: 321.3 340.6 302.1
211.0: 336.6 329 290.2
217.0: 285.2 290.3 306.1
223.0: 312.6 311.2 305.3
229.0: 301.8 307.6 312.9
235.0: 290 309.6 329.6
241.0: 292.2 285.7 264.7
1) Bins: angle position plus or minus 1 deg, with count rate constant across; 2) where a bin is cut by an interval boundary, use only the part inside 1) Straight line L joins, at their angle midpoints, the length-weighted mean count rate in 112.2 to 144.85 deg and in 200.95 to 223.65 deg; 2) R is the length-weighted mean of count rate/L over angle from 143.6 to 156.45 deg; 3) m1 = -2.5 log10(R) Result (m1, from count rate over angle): 0.41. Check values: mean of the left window 242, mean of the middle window 177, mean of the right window 311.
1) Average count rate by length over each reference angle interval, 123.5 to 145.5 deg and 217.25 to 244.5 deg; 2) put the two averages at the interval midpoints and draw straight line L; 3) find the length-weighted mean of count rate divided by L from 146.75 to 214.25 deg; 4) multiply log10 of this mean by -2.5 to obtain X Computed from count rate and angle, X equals 0.121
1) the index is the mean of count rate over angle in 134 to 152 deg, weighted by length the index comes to 227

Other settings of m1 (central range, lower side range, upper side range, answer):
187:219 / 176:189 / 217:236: -0.05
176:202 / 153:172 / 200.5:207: -0.12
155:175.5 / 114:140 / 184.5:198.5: 0.50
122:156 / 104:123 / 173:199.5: 0.20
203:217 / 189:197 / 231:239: -0.05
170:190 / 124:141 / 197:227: 0.09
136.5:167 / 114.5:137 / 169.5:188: 0.33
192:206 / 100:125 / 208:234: -0.03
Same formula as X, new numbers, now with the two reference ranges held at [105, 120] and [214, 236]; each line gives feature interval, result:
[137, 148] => 0.20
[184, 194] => -0.01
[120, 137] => 0.16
